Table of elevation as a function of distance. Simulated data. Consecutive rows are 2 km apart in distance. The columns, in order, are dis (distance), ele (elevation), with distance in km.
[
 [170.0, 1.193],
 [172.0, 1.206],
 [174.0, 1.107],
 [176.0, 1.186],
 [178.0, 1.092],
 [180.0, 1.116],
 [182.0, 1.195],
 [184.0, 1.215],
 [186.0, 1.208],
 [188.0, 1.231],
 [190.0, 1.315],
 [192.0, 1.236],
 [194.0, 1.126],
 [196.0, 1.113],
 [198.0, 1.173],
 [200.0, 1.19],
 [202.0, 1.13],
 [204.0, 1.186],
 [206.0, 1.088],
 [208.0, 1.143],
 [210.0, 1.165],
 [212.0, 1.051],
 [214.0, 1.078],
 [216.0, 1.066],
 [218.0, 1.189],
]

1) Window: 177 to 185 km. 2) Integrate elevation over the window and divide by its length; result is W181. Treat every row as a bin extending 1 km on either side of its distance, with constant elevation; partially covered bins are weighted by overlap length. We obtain 1.15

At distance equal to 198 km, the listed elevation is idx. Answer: 1.173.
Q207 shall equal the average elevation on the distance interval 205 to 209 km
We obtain 1.12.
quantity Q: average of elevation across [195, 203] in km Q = 1.15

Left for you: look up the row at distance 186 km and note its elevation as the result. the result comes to 1.208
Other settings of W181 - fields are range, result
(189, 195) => 1.23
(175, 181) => 1.13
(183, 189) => 1.22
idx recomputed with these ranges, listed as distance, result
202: 1.13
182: 1.195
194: 1.126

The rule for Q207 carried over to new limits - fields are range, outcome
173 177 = 1.15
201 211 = 1.14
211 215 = 1.06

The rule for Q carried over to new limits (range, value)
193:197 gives 1.12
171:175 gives 1.16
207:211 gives 1.15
